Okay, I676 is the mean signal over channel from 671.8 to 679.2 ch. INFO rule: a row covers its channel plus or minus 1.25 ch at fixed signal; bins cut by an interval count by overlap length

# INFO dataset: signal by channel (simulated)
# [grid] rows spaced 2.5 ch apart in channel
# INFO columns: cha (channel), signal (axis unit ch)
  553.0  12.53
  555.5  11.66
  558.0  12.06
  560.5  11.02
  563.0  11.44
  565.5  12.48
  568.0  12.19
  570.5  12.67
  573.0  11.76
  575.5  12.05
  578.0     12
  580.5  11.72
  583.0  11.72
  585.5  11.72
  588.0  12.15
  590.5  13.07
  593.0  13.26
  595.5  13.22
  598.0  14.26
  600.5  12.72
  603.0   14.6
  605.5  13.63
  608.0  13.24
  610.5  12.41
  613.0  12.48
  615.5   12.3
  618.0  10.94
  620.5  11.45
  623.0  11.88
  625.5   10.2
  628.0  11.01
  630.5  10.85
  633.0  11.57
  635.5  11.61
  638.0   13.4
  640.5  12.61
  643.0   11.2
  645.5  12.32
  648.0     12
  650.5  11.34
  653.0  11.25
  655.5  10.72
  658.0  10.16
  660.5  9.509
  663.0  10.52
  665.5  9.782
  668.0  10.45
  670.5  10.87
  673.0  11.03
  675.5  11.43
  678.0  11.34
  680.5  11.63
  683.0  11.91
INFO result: 11.3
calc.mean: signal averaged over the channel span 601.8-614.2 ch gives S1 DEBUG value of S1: 13.3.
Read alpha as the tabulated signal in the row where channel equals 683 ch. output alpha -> 11.91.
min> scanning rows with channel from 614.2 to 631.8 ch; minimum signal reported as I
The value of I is 10.2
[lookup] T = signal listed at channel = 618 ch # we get 10.94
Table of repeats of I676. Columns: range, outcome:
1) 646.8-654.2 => 11.5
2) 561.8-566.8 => 12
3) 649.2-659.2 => 10.9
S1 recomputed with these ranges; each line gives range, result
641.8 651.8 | 11.7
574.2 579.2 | 12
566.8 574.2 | 12.2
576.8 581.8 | 11.9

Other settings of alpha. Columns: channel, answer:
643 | 11.2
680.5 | 11.63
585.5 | 11.72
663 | 10.52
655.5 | 10.72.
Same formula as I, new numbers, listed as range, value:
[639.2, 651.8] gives 11.2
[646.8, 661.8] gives 9.509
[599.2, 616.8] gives 12.3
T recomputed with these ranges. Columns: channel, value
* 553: 12.53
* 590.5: 13.07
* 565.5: 12.48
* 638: 13.4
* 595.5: 13.22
